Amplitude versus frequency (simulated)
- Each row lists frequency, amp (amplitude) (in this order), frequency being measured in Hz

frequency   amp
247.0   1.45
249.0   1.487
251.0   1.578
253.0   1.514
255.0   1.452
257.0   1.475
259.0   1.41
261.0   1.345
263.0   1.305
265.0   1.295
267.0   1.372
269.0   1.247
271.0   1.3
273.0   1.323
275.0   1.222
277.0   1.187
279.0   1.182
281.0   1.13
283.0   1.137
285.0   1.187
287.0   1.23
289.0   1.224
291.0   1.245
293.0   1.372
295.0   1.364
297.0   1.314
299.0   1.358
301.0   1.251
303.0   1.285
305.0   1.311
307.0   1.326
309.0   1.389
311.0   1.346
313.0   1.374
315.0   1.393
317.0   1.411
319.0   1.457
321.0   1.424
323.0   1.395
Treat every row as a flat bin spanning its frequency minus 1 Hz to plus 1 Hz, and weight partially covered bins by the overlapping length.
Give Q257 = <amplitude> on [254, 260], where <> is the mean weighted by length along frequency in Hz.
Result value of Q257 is 1.45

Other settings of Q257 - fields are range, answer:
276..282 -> 1.17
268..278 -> 1.26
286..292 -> 1.23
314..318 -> 1.4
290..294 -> 1.31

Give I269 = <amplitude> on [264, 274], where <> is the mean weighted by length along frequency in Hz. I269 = 1.31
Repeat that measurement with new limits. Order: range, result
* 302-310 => 1.33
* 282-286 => 1.16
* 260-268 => 1.33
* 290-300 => 1.33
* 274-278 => 1.2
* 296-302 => 1.31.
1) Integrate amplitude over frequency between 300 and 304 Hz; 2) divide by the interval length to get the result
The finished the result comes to 1.27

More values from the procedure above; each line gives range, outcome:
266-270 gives 1.31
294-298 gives 1.34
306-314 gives 1.36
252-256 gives 1.48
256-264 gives 1.38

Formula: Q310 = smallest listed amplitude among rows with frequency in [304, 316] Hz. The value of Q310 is 1.311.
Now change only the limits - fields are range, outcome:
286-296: 1.224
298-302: 1.251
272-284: 1.13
